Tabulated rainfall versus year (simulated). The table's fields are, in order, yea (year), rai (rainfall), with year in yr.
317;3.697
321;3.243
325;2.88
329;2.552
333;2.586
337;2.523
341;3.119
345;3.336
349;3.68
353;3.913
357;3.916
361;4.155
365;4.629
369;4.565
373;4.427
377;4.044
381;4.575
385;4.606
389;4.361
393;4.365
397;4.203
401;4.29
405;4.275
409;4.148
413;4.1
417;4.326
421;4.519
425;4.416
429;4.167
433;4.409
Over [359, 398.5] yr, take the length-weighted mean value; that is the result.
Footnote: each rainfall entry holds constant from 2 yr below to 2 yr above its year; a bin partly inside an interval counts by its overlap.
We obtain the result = 4.4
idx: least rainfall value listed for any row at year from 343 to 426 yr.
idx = 3.336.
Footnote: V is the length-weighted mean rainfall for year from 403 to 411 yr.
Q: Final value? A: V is 4.21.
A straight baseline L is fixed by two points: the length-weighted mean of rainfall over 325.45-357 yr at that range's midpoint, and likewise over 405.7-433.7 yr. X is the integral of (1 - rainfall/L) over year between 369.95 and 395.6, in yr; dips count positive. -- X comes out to -4.46 yr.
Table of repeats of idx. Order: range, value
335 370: 2.523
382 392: 4.361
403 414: 4.1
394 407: 4.203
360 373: 4.155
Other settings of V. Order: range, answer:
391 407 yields 4.28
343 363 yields 3.8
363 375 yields 4.54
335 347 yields 2.99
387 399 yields 4.31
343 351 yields 3.51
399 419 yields 4.23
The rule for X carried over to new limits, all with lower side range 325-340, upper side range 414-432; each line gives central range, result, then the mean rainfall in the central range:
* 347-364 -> -4.89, 3.96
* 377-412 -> -4.94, 4.33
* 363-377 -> -4.72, 4.47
